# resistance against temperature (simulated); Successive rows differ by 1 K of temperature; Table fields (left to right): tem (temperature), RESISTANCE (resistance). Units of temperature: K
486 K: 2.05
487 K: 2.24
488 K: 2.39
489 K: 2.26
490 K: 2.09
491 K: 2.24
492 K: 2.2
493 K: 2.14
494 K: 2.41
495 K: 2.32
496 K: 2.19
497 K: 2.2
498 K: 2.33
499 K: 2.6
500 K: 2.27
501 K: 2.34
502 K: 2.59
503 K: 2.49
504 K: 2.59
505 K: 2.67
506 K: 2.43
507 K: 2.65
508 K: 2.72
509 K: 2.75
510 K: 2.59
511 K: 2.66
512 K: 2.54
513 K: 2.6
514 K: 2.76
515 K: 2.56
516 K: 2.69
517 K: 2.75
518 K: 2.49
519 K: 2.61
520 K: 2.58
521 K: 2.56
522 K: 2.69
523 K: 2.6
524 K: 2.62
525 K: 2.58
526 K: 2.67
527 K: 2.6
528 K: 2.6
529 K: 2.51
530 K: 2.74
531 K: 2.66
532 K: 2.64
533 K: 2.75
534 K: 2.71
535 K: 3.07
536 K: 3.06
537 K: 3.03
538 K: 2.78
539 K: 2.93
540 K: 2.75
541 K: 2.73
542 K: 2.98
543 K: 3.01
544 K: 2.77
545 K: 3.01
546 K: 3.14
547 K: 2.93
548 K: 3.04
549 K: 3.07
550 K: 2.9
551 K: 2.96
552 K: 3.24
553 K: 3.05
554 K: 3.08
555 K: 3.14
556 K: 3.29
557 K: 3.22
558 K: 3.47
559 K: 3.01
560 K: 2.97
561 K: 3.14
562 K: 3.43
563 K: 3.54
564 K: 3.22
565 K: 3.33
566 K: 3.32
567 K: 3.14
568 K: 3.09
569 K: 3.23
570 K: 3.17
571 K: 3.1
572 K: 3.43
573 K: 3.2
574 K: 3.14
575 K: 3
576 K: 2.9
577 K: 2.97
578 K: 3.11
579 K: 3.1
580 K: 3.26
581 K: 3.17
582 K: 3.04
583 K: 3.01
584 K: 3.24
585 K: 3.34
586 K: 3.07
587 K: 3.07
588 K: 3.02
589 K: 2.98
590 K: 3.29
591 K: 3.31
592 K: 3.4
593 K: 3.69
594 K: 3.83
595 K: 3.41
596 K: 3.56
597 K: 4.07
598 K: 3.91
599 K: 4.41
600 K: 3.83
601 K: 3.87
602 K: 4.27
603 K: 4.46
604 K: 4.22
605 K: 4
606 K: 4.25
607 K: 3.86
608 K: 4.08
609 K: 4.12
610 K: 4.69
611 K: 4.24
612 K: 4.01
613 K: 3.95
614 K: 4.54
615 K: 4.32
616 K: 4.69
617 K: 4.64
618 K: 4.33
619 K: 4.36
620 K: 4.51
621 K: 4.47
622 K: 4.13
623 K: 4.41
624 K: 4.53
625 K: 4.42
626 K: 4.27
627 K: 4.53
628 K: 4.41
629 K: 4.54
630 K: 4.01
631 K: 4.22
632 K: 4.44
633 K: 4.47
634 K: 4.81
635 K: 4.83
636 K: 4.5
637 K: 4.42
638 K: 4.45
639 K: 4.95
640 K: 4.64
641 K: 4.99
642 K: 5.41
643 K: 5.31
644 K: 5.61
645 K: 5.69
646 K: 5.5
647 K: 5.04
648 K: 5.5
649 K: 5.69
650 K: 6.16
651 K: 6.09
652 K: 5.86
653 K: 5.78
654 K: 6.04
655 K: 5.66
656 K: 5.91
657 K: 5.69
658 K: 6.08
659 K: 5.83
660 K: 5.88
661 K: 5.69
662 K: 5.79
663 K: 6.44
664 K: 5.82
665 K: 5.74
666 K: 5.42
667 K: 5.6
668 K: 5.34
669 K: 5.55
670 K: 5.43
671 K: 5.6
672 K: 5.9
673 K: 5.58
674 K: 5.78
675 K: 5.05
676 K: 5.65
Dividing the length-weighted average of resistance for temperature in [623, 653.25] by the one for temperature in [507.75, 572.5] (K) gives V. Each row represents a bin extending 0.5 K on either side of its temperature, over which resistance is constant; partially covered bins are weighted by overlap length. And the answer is 1.70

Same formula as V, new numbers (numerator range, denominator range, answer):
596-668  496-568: 1.72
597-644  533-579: 1.43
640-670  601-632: 1.32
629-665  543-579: 1.71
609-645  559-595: 1.42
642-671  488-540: 2.22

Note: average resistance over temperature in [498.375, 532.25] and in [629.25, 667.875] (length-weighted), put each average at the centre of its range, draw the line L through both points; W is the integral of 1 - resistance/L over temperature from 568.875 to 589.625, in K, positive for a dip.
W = 4.23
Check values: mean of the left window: 2.6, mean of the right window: 5.36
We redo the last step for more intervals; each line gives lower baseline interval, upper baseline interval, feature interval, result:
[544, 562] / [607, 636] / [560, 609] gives 3.2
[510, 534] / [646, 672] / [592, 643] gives 5.1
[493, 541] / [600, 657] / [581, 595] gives 2.5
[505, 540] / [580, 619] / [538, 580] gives 1.5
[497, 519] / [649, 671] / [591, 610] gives 2.4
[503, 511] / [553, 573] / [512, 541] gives 1.4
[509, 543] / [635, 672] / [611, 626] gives 1.2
